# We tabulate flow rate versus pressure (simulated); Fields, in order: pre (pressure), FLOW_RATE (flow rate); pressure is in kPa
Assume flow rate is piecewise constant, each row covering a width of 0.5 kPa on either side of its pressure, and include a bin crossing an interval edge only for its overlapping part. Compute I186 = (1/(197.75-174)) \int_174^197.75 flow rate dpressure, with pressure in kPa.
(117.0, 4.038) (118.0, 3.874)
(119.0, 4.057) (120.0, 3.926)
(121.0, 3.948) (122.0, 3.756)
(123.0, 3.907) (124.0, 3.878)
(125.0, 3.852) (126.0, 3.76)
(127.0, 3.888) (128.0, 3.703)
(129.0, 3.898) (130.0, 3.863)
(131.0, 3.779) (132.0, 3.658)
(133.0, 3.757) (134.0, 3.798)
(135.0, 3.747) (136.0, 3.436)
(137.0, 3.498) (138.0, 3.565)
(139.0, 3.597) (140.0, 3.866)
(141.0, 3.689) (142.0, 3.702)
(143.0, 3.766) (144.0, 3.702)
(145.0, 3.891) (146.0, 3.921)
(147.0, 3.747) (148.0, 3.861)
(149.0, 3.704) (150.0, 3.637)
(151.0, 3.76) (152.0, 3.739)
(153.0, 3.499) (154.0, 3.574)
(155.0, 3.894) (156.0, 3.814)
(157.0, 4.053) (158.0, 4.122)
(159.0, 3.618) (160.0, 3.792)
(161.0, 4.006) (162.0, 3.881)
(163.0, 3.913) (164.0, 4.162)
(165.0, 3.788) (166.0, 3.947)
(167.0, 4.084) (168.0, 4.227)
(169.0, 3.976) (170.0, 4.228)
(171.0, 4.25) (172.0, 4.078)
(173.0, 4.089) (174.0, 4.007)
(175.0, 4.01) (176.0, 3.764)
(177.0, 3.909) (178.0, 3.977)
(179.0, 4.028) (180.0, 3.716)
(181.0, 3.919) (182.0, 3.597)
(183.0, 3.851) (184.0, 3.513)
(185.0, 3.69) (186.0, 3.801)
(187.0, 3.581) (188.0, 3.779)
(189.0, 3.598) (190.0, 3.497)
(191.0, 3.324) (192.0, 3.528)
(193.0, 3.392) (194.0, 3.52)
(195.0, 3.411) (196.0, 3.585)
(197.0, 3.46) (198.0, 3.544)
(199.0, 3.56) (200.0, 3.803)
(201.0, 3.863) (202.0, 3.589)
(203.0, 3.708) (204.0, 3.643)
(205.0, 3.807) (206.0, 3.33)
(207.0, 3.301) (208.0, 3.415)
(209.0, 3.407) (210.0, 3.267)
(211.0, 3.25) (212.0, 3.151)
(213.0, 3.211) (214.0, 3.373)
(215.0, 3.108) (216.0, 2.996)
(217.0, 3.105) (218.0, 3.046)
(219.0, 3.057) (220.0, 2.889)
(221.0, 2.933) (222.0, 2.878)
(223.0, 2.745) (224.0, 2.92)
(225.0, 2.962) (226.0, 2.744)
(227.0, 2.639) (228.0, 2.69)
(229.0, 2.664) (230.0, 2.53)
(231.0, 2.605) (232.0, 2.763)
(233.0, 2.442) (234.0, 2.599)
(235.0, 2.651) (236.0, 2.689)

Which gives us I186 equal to 3.68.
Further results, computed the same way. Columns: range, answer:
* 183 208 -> 3.58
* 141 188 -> 3.86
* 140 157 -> 3.76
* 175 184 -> 3.84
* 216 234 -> 2.8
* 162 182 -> 3.99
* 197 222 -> 3.34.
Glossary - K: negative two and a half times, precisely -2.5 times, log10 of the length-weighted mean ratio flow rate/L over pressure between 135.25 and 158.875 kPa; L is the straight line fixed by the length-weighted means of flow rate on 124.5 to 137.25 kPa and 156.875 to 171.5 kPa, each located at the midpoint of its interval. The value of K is 0.04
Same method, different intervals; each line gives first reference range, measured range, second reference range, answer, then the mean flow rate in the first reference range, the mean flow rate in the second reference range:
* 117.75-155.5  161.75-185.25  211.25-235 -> -0.17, 3.76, 2.87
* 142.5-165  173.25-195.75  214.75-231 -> -0.09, 3.82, 2.86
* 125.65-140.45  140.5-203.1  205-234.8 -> -0.12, 3.72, 2.98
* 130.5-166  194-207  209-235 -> -0.14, 3.77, 2.91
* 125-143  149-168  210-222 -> -0.09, 3.72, 3.1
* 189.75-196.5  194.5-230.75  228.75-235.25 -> -0.06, 3.46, 2.6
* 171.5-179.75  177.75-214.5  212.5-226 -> -0.02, 3.97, 3.01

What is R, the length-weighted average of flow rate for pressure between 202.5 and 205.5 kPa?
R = 3.72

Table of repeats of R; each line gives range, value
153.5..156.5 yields 3.76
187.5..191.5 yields 3.55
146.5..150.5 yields 3.74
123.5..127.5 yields 3.84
